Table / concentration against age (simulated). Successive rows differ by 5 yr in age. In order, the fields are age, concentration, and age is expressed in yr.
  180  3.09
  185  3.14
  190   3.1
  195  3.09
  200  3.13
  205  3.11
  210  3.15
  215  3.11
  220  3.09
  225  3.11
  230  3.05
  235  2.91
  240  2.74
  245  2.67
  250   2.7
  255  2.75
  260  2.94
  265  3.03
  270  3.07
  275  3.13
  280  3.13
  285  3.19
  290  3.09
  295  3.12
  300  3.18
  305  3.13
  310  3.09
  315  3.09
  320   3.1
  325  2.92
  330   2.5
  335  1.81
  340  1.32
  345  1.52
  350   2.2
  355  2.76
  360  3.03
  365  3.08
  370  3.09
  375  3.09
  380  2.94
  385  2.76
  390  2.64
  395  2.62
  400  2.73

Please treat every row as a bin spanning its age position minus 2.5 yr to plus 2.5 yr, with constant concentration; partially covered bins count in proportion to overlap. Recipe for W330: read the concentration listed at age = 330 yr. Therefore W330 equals 2.5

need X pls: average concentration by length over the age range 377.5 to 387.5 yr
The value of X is 2.85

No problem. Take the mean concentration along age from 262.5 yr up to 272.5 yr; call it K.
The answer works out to 3.05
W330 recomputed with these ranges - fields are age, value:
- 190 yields 3.1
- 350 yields 2.2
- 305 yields 3.13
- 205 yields 3.11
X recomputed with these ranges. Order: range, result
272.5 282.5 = 3.13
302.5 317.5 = 3.1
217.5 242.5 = 2.98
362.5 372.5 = 3.08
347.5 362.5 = 2.66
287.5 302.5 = 3.13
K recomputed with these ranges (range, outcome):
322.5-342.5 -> 2.14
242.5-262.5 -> 2.76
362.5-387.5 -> 2.99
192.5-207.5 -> 3.11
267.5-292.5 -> 3.12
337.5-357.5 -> 1.95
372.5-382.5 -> 3.01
